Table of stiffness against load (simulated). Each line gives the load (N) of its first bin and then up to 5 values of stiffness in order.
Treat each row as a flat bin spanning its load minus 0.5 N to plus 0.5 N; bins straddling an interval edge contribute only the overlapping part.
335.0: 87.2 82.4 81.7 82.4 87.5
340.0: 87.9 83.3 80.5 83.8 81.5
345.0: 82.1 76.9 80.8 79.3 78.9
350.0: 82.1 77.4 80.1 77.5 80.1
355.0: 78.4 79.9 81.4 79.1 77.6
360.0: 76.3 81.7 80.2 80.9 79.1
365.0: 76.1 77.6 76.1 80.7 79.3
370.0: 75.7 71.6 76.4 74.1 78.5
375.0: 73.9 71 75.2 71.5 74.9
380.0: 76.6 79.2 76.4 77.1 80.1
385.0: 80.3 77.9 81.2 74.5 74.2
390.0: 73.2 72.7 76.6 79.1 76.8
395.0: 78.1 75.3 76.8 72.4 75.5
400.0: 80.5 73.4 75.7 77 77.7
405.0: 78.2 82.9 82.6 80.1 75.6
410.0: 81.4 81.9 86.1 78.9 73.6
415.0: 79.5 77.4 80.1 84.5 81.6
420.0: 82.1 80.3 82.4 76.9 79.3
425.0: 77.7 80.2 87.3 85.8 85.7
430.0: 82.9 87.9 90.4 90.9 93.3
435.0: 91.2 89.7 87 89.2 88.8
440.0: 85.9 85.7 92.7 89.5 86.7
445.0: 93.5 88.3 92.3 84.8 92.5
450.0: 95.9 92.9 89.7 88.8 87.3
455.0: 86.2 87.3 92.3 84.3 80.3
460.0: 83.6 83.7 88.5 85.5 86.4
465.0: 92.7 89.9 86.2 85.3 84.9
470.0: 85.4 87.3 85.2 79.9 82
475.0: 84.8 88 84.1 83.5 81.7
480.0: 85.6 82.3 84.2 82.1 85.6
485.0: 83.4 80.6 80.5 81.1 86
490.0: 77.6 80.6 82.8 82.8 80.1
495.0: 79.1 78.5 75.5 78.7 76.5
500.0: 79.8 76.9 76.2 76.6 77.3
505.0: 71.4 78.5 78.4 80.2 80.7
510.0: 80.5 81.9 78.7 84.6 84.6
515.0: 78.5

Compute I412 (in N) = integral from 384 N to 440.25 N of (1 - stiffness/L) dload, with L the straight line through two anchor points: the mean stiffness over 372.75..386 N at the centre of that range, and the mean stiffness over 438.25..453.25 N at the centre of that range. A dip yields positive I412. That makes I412 1.44 N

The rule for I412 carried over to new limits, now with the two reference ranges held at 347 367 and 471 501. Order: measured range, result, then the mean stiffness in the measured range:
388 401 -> 0.7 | 75.8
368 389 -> 0.9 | 76.3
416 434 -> -0.6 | 83.4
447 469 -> -1.8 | 87.9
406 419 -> 0.0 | 80.3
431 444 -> -1.4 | 89.4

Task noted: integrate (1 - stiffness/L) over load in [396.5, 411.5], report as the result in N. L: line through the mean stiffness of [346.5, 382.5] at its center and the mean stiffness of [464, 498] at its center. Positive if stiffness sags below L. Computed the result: 0.3 N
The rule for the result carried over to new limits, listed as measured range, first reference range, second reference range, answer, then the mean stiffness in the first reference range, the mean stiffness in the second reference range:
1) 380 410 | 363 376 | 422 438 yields 1.1 N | 76.5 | 85.8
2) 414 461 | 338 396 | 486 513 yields -4.4 N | 78.3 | 79.2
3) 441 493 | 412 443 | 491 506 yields -3.2 N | 84.4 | 78.1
